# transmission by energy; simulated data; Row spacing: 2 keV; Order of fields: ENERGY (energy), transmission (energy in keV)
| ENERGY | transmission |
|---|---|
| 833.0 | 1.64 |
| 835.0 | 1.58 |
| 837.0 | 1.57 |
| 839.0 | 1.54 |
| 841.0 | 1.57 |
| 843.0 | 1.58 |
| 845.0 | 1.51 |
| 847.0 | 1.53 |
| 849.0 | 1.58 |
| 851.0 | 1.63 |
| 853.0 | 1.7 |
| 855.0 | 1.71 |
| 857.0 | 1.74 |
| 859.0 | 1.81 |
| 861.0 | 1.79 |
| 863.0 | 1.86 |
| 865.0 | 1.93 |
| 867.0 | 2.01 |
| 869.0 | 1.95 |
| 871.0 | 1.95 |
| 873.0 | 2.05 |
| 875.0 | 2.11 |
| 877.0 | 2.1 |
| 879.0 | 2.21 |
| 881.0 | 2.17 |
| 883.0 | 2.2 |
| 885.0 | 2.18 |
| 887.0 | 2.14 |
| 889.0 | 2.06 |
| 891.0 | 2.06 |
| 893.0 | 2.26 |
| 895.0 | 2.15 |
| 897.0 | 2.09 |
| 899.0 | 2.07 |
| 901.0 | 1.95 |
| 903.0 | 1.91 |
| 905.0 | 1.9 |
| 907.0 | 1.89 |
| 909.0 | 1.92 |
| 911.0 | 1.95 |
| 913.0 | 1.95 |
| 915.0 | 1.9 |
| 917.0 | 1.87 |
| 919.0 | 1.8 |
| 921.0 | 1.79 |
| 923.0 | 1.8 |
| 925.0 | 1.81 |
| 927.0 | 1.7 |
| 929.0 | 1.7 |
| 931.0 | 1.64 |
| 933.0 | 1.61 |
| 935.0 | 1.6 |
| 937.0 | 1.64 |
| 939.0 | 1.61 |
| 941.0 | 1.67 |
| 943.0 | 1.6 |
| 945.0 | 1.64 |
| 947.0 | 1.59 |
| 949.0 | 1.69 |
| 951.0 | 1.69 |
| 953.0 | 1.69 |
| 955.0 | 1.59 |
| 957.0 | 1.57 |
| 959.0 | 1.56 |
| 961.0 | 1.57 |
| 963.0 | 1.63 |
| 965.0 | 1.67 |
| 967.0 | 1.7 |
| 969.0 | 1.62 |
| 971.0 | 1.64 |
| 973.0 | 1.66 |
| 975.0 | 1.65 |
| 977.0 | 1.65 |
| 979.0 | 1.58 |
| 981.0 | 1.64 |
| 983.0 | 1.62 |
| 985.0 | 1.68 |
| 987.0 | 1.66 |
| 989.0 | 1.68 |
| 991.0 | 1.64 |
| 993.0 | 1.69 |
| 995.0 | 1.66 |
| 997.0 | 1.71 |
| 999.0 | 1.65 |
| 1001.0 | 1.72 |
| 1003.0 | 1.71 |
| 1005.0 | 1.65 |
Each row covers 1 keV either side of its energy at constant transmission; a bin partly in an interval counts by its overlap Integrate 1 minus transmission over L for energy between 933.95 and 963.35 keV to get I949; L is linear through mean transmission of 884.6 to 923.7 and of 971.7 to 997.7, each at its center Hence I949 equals 2.9 keV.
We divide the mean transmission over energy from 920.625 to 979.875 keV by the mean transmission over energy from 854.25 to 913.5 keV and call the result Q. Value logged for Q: 0.82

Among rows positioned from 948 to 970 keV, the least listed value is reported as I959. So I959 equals 1.56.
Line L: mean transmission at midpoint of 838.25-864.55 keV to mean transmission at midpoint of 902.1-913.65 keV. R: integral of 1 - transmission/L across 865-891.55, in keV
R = -4.5 keV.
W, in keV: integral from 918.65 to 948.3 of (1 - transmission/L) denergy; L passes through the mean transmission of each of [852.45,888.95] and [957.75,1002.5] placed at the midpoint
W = 1.9 keV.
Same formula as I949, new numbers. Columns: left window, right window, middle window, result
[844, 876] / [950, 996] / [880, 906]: -4.90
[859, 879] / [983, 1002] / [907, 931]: 0.32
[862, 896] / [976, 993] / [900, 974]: 4.87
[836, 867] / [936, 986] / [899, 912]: -2.15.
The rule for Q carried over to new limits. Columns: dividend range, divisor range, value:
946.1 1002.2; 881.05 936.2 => 0.86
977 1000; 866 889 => 0.79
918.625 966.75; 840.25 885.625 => 0.89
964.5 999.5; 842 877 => 0.92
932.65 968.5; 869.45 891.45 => 0.77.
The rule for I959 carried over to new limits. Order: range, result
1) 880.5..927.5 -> 1.7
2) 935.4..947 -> 1.59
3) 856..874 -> 1.74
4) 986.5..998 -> 1.64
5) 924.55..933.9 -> 1.61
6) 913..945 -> 1.6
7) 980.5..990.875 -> 1.62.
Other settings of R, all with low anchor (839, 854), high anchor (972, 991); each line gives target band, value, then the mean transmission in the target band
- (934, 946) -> 0.00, 1.63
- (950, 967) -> 0.10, 1.63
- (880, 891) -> -3.72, 2.14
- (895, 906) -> -2.68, 2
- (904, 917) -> -2.43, 1.91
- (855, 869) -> -2.31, 1.85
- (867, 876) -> -2.37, 2.01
